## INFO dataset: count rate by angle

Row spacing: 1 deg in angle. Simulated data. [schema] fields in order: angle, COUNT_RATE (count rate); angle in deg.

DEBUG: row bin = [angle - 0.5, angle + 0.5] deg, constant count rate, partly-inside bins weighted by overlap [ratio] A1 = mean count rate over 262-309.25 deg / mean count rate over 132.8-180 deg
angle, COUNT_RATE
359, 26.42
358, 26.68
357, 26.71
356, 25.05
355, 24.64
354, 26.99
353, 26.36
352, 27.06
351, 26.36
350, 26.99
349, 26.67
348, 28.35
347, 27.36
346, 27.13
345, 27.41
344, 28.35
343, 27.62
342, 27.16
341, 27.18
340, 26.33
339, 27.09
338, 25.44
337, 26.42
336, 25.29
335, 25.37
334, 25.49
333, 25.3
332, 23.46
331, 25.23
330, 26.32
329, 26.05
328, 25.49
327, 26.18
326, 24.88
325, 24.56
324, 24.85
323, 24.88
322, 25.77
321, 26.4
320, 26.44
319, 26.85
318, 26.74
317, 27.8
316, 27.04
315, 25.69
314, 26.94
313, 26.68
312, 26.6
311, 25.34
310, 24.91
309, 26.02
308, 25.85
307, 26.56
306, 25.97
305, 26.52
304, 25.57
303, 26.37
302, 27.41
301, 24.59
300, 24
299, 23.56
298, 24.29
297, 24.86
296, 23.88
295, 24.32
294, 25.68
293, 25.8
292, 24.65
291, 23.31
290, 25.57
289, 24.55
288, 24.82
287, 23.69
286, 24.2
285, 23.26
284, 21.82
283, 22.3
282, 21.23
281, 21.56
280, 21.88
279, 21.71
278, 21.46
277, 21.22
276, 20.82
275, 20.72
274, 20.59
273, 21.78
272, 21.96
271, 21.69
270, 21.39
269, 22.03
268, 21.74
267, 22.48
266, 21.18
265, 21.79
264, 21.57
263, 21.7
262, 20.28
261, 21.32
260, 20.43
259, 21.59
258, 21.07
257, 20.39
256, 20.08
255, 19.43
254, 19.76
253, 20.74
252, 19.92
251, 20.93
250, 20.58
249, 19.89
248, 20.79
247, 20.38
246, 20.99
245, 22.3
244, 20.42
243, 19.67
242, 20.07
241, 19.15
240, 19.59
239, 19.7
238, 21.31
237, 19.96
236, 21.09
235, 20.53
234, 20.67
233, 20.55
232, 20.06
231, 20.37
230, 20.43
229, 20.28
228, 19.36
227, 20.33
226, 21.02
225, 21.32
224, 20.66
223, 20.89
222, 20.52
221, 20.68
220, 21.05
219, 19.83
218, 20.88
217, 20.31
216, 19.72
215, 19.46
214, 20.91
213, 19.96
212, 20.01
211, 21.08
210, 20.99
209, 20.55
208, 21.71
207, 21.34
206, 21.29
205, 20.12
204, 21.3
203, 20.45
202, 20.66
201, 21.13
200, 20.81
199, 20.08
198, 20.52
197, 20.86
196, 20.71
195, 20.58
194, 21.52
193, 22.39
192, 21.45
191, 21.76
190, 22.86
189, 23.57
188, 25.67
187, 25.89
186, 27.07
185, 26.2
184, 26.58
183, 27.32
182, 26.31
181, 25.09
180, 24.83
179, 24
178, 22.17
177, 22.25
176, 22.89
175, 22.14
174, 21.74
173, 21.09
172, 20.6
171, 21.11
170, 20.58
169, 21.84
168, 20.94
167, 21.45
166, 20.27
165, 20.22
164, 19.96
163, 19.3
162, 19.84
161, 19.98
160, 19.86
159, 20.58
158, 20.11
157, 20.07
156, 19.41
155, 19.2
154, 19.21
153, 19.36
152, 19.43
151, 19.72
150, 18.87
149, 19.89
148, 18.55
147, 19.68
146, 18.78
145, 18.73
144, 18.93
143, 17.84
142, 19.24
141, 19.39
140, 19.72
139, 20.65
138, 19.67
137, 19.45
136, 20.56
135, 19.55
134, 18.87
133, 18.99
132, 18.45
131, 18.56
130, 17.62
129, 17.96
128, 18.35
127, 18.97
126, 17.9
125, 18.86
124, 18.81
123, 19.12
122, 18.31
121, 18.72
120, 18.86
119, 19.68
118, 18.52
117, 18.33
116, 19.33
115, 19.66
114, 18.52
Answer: 1.16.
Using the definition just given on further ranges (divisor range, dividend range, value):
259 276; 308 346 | 1.22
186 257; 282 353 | 1.23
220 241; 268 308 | 1.15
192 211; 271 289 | 1.06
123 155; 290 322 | 1.35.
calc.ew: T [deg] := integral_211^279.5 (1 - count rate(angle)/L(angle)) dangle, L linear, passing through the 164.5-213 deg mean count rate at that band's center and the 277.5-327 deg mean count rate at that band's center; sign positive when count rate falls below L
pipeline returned 8.3 deg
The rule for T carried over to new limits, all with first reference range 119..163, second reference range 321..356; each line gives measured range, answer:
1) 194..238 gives 2.5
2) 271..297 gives 1.4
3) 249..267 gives 2.0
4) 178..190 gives -2.7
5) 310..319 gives -0.4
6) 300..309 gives -0.4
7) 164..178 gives -0.7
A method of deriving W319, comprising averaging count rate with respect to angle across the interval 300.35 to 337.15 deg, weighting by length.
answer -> 25.9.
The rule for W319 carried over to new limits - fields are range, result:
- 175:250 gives 21.5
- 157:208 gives 22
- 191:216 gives 20.8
